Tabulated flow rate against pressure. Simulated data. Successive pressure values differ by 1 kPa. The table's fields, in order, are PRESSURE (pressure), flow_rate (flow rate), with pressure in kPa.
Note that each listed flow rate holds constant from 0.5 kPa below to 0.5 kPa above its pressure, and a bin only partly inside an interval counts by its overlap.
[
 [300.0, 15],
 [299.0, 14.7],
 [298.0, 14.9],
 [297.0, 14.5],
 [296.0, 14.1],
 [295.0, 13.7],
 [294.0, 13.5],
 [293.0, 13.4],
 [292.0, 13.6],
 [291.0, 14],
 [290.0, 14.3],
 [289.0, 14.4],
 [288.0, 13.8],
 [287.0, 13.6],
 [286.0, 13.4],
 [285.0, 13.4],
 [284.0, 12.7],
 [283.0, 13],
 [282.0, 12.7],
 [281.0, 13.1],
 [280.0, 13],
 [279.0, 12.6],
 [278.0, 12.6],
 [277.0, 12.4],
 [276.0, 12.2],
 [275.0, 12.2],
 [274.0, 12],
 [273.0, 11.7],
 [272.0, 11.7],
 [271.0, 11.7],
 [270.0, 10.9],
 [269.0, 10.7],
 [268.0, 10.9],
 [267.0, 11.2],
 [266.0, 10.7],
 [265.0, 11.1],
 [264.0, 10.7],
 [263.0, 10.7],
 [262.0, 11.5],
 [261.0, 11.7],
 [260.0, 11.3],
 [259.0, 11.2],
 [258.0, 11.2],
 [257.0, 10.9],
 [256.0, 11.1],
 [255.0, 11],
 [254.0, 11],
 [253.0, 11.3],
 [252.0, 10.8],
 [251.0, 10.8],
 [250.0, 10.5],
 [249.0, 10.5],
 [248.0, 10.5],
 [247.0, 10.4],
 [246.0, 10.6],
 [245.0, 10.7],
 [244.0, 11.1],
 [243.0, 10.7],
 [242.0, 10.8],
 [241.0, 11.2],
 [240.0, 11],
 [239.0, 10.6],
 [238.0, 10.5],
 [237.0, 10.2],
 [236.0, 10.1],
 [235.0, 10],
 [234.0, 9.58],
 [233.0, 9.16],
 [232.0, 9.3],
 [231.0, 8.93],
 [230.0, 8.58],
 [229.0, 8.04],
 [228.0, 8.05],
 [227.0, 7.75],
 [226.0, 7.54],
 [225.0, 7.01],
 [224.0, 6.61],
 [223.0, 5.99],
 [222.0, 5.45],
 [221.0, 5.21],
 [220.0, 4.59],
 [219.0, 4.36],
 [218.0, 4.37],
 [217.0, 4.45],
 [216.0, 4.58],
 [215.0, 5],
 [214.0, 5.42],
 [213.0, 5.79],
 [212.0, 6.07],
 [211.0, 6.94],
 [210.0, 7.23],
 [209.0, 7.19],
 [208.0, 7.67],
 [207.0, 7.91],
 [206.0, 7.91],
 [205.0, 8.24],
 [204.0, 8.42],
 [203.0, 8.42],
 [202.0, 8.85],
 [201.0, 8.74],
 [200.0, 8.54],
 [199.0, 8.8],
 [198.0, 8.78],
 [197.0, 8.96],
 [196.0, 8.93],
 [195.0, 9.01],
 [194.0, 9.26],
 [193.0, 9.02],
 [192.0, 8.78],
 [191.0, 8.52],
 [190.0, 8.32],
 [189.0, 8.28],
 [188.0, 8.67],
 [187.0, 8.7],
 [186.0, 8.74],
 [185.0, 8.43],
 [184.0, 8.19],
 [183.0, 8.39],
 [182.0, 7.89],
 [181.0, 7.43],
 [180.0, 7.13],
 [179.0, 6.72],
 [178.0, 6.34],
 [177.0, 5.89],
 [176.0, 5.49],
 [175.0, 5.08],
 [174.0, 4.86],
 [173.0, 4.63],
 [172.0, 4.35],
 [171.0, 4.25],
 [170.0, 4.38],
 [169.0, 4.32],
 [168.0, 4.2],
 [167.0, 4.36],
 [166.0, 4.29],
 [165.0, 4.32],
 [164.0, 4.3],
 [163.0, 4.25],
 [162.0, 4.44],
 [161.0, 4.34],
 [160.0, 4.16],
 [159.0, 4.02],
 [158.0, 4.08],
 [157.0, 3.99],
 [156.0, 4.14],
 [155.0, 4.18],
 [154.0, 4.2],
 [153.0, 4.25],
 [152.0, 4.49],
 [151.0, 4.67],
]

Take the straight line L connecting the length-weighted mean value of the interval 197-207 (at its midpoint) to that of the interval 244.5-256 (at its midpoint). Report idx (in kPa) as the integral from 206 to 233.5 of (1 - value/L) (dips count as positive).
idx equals 7.9 kPa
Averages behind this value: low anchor 8.51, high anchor 10.8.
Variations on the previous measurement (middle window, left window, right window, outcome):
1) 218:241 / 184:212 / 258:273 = 3.9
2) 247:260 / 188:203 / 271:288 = 0.6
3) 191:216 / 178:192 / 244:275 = 2.6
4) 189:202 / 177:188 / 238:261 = -0.7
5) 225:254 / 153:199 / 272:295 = 1.0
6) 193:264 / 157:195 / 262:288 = 3.9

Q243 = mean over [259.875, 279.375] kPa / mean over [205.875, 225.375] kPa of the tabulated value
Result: 1.9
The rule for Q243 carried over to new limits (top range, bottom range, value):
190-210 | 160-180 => 1.76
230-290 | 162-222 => 1.69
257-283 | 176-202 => 1.42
